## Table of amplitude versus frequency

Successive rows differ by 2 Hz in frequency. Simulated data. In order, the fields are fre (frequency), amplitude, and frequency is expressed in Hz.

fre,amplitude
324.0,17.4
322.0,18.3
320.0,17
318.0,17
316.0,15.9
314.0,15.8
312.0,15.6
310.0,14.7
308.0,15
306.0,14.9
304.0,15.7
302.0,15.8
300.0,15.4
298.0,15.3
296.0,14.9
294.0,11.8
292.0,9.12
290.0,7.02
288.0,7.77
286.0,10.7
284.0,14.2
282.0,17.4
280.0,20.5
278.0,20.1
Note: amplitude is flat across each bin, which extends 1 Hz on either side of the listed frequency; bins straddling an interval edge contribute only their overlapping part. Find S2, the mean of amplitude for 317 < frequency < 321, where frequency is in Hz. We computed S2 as 17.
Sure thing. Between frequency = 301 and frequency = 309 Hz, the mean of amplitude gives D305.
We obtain 15.3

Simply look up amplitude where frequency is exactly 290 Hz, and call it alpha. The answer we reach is 7.02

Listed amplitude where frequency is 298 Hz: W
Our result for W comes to 15.3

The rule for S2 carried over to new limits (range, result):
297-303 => 15.5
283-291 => 9.92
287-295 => 8.93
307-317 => 15.4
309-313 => 15.1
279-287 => 15.7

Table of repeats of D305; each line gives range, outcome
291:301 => 13.3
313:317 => 15.9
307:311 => 14.8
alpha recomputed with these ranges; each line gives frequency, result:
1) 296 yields 14.9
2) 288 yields 7.77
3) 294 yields 11.8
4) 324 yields 17.4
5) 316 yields 15.9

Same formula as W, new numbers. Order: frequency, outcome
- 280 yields 20.5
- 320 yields 17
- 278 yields 20.1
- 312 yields 15.6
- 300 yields 15.4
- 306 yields 14.9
